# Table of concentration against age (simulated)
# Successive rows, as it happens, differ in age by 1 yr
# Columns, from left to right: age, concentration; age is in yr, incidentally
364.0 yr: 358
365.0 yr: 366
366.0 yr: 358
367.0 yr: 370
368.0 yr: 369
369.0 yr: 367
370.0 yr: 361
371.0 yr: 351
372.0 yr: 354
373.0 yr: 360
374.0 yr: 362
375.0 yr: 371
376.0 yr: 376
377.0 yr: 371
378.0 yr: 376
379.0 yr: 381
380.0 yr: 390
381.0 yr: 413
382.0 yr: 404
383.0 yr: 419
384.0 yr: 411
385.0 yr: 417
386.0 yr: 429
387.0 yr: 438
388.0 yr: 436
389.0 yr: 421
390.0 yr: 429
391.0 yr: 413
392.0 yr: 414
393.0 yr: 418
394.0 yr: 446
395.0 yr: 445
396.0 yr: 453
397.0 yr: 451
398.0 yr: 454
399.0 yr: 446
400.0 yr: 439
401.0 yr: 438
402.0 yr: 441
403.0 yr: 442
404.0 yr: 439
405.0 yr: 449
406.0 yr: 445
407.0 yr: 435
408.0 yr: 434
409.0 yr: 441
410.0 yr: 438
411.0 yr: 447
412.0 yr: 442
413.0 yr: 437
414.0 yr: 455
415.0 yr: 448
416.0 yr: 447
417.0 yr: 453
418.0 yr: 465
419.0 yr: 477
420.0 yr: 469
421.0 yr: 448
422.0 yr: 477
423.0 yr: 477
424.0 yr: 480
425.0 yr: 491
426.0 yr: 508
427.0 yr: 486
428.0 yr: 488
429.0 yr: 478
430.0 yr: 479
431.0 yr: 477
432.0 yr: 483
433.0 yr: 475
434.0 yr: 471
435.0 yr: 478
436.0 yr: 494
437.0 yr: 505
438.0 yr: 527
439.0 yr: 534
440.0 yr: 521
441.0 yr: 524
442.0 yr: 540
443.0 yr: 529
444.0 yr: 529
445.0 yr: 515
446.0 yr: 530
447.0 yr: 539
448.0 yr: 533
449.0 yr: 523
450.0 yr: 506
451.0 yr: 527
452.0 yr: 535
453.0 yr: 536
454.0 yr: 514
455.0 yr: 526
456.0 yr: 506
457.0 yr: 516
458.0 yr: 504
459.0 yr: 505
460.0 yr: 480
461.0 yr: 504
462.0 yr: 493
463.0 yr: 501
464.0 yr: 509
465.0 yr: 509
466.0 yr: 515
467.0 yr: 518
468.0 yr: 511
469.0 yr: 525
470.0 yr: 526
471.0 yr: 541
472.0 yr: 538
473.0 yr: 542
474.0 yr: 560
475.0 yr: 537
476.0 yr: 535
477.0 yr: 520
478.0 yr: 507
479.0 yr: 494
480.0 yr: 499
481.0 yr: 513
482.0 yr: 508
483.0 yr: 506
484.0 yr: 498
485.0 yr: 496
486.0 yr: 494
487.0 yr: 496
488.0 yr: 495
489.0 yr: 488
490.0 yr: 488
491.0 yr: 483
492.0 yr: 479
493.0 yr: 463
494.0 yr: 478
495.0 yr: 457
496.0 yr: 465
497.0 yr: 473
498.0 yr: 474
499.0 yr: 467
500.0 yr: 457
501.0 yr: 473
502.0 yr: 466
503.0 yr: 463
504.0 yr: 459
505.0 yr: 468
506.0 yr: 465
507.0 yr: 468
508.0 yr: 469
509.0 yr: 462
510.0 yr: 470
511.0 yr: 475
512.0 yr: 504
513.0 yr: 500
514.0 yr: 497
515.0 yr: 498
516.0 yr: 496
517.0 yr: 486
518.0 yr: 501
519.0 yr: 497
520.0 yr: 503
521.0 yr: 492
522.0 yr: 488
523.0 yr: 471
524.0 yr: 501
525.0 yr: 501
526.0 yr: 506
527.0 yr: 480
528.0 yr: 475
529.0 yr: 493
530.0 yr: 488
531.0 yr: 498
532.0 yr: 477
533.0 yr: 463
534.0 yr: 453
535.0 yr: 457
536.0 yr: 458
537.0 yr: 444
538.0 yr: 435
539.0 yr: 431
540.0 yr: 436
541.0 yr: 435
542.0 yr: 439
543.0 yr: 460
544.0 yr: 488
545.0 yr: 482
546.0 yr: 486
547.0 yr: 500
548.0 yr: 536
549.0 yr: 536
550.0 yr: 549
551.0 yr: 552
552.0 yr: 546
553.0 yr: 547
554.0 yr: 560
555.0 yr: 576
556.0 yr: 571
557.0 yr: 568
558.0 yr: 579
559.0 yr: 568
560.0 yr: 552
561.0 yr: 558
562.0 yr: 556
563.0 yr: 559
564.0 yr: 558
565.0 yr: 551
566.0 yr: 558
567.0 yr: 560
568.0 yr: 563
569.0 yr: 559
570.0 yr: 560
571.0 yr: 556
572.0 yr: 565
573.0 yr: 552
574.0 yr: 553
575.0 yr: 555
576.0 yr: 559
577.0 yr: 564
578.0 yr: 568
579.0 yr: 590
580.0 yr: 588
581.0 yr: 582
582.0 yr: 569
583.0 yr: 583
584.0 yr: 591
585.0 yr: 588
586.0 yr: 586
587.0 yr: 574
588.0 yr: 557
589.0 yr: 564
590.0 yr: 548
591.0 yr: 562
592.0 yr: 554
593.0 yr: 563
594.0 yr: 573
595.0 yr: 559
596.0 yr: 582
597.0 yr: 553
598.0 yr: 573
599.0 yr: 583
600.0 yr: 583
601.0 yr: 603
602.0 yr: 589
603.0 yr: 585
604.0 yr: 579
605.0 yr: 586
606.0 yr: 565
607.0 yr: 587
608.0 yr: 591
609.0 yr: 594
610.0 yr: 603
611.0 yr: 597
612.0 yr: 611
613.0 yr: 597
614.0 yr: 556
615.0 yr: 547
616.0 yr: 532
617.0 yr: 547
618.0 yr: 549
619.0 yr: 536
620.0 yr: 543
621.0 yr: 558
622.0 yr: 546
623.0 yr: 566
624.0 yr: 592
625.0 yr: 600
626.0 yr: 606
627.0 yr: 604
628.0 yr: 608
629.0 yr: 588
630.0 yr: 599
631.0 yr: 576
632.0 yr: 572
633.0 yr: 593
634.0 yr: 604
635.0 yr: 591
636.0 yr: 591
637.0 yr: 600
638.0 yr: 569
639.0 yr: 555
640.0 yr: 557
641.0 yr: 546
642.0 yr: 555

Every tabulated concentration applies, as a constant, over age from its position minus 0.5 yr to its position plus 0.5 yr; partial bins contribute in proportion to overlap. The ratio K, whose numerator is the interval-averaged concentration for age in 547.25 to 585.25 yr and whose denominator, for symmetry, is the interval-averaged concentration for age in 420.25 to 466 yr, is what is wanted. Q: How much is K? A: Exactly 1.11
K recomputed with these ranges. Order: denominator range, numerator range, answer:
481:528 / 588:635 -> 1.19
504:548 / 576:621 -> 1.20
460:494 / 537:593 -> 1.07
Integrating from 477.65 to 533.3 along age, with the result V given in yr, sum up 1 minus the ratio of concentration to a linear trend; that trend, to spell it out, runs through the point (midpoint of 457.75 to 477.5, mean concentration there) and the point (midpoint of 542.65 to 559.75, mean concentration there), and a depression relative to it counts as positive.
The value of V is 4.5 yr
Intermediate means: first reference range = 519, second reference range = 536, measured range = 484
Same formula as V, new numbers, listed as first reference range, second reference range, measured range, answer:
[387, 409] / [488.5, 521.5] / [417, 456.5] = -4.3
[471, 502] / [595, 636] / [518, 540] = 2.0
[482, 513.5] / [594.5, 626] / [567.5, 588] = -0.9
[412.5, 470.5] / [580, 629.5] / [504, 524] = 1.8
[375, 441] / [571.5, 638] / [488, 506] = 1.3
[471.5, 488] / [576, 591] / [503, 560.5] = 5.3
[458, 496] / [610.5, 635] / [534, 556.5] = 1.8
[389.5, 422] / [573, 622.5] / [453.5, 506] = -0.6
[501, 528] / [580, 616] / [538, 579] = -0.2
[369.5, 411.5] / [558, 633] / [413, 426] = -0.8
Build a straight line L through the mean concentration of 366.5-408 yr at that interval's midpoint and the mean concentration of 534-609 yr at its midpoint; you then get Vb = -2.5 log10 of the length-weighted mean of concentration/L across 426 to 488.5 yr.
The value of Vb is -0.11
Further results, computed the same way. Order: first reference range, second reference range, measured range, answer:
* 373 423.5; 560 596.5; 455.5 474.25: -0.08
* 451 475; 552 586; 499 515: 0.14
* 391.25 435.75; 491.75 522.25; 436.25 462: -0.12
